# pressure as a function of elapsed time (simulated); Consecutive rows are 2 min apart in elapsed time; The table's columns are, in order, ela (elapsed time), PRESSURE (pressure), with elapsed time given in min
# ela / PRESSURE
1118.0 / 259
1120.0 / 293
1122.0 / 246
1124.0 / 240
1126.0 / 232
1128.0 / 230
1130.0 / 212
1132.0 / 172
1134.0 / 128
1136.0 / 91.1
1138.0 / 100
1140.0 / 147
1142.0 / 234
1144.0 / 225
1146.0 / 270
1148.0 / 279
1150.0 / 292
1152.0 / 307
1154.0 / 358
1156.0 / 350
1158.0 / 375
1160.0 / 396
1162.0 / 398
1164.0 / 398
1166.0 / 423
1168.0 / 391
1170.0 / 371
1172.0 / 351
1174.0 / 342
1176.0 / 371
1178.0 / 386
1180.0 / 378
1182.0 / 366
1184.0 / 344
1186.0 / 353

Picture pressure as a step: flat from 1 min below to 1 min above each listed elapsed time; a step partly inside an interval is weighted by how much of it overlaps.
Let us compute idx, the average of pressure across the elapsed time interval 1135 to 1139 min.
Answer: 95.5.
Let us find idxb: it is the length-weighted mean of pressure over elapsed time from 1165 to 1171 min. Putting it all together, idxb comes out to 395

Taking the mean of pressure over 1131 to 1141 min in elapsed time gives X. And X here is 128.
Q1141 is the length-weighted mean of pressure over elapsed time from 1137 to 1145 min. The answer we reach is 176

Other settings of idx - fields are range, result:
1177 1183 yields 377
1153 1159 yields 361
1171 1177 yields 355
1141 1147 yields 243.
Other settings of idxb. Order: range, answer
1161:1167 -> 406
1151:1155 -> 332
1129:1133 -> 192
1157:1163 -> 390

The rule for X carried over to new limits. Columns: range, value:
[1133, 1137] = 110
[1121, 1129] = 237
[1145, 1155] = 301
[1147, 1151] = 286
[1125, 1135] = 195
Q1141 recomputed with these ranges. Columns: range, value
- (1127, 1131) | 221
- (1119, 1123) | 270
